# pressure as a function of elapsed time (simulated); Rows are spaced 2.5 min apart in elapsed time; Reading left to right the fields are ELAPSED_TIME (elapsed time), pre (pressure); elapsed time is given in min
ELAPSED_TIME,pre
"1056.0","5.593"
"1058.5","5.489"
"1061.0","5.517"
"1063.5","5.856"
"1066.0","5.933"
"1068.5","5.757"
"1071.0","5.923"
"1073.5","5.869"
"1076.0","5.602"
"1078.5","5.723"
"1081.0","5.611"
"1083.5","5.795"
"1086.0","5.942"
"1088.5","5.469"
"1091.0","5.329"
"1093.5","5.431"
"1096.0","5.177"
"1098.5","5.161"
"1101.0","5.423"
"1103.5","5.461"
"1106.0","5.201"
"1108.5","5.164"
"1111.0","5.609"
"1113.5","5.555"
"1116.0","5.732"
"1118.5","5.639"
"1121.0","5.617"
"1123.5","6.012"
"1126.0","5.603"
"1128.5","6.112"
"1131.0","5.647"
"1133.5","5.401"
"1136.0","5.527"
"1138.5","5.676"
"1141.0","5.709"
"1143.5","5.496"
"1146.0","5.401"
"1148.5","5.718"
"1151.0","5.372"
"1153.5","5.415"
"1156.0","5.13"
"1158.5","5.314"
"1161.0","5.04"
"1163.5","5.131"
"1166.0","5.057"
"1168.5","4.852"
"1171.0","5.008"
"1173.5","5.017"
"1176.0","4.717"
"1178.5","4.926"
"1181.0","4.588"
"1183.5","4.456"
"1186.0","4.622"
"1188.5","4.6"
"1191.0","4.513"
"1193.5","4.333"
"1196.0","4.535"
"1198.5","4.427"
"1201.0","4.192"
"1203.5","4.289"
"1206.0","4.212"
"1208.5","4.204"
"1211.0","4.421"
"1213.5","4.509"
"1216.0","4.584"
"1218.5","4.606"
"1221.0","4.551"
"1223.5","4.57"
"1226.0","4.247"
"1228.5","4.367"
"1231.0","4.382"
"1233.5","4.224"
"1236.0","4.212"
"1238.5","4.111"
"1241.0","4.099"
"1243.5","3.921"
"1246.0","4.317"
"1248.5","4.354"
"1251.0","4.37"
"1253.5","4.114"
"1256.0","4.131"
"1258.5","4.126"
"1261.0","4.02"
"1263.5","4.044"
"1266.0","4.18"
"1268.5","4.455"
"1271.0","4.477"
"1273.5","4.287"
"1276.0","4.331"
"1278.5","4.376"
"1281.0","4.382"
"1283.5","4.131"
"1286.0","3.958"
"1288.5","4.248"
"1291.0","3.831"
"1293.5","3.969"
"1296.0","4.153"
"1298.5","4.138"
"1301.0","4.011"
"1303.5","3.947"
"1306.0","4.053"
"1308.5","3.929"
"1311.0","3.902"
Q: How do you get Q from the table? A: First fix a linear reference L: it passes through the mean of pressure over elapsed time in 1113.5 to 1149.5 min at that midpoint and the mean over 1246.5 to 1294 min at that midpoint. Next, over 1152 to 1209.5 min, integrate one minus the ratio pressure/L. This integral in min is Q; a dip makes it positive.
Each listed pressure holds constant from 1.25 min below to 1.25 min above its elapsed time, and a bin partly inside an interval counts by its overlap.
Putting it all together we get 4.7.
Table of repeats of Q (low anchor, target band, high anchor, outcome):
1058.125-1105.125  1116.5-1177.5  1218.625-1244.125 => -4.5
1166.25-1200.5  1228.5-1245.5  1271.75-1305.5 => 0.8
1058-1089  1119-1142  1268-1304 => -1.6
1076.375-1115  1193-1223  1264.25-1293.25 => 1.9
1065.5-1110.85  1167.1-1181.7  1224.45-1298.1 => 0.0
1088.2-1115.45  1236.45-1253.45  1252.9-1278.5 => 0.7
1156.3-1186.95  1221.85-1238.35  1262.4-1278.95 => 0.8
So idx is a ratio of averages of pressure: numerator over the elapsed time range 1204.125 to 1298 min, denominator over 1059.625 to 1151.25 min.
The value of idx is 0.8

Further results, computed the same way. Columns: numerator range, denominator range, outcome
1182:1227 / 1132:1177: 0.84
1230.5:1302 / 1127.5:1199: 0.82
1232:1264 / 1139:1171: 0.79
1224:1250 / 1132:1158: 0.77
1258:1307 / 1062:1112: 0.75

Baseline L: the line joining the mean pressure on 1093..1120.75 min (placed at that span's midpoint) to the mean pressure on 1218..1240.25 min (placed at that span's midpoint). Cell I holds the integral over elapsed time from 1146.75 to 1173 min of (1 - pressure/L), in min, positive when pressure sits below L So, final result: -1.29 min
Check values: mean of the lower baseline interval 5.42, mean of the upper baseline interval 4.35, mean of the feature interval 5.2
